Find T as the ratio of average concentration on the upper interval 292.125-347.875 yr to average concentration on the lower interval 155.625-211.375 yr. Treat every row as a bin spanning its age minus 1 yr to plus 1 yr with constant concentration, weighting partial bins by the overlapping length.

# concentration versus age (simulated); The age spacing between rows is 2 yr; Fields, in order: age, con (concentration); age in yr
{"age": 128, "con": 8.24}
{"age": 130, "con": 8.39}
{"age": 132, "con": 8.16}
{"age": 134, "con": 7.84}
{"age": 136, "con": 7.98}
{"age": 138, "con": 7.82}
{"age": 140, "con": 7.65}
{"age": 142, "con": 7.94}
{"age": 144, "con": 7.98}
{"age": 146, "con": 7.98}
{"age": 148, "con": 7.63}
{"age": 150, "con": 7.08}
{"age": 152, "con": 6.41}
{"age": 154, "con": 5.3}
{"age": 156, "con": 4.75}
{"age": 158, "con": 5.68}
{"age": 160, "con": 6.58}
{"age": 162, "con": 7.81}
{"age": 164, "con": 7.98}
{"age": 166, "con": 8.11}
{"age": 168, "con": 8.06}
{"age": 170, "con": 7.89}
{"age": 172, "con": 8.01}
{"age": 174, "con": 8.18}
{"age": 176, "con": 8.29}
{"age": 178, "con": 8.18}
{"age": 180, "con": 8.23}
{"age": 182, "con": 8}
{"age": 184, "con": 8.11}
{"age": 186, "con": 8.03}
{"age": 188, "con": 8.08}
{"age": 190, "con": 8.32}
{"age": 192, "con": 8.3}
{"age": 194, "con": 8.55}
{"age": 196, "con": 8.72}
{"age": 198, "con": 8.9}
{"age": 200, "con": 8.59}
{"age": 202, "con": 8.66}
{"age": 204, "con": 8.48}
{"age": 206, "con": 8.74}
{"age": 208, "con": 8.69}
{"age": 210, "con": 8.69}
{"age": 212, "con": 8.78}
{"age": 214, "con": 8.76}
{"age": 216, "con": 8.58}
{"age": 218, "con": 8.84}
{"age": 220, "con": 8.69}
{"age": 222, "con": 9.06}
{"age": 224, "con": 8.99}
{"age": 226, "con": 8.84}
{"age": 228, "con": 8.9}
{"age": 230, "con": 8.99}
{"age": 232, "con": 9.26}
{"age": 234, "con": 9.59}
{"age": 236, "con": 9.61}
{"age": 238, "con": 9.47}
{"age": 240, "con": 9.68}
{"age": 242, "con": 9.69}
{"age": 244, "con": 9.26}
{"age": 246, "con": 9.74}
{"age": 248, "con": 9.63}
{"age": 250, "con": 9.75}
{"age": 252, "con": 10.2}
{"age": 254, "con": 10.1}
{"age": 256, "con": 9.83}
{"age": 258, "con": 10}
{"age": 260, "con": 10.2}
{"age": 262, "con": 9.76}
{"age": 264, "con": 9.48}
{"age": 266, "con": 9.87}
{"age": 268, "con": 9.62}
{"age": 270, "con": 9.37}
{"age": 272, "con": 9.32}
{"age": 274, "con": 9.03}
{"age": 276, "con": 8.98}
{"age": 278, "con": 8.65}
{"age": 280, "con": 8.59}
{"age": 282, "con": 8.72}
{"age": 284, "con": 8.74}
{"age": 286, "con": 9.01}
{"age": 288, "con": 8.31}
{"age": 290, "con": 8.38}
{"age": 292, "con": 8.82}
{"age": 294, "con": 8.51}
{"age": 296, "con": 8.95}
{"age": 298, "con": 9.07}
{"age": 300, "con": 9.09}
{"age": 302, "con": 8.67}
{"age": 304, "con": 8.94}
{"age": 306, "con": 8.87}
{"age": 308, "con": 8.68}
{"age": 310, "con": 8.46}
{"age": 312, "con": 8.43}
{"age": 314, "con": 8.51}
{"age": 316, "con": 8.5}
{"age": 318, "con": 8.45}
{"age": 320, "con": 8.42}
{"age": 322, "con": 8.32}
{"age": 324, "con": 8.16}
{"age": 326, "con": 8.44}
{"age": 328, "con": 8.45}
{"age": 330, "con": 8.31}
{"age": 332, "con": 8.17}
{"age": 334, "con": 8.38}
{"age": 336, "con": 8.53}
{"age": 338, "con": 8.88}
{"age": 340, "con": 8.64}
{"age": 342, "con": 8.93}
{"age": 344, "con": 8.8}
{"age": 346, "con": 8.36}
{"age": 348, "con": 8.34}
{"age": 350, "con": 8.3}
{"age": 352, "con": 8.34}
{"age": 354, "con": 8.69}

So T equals 1.07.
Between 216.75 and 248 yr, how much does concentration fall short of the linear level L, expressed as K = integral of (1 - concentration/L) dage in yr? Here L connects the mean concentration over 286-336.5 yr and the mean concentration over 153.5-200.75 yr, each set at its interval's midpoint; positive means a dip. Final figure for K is -4.4 yr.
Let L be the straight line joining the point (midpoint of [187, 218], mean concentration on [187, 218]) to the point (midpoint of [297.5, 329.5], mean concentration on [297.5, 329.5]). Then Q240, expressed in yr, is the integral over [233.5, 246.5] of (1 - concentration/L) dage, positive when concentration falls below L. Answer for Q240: -1.5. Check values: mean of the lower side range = 8.6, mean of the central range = 9.57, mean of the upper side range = 8.58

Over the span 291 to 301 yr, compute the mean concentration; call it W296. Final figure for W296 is 8.89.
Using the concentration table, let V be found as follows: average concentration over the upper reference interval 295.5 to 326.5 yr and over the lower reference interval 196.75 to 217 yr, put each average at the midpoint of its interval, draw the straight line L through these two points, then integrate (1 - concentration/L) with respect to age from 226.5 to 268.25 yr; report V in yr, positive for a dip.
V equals -4.7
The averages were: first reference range 8.69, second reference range 8.62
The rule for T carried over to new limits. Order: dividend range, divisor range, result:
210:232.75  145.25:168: 1.29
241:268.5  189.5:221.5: 1.13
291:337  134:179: 1.15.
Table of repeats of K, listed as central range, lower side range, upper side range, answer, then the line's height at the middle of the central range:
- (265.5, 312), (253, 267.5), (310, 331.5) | 1.5 yr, 9.18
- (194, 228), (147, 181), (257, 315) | -3.4 yr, 7.96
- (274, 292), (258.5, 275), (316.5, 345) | 1.2 yr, 9.31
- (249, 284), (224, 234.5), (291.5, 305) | -2.0 yr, 8.97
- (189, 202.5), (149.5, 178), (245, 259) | -0.7 yr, 8.17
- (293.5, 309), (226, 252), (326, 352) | 0.0 yr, 8.86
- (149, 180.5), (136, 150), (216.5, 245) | 3.4 yr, 8.14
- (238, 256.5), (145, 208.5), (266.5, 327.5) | -3.1 yr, 8.36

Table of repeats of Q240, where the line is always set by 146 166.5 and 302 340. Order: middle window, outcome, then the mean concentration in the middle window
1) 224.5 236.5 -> -2.59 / 9.17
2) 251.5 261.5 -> -2.84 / 10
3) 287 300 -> -0.78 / 8.71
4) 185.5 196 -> -1.75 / 8.31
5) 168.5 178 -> -1.59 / 8.1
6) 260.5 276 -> -3.00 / 9.48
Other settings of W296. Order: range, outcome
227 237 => 9.27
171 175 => 8.09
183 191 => 8.13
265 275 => 9.44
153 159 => 5.24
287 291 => 8.35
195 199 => 8.81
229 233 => 9.12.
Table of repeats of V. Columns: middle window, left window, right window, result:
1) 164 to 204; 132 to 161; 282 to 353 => -4.6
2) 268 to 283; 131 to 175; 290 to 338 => -1.3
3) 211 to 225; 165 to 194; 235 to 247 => 0.3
